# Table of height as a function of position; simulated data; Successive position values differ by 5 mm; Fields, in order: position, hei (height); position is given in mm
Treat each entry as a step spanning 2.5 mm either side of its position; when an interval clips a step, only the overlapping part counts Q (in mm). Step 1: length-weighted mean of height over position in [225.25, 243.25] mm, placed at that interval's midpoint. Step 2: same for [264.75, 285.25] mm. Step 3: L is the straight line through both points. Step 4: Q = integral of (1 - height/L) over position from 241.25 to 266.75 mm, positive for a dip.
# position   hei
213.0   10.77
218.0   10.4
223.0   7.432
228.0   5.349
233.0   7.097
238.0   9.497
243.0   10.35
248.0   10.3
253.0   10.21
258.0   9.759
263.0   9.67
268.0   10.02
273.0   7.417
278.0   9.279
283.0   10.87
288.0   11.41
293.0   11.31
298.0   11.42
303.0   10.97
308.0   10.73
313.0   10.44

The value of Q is -4.5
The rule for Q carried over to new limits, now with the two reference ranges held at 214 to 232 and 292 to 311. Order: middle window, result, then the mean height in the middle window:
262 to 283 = 1.36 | 9.27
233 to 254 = -2.31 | 9.72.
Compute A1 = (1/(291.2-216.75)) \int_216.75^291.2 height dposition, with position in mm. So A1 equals 9.27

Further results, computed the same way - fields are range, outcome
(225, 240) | 7.25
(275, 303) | 10.8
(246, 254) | 10.3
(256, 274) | 9.35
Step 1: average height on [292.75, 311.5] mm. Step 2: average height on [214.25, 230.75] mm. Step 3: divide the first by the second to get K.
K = 1.4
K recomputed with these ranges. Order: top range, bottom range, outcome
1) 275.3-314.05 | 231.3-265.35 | 1.12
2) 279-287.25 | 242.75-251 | 1.04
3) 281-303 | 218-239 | 1.49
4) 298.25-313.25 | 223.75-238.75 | 1.54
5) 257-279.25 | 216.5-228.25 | 1.16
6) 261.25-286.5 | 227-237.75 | 1.35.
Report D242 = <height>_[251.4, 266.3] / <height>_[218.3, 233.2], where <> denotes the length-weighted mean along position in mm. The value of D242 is 1.39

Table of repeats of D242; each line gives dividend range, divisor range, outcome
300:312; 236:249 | 1.08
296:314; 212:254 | 1.22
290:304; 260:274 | 1.22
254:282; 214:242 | 1.14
